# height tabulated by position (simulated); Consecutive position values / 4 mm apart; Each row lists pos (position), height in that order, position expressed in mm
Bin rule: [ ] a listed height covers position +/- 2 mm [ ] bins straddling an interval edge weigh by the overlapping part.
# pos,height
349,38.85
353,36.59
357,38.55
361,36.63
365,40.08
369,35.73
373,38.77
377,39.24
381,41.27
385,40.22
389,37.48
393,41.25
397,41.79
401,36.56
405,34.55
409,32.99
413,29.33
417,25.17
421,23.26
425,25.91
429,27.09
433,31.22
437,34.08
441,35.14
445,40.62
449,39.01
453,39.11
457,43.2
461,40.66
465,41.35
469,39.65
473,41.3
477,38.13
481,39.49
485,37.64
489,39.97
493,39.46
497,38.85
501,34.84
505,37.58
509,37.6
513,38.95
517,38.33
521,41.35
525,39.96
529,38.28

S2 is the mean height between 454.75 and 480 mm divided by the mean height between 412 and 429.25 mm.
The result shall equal 1.57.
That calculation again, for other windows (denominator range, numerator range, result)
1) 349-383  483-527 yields 1.01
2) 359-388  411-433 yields 0.69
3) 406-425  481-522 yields 1.38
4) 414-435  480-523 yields 1.45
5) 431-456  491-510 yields 1.02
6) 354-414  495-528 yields 1.02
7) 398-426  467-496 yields 1.30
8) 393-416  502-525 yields 1.10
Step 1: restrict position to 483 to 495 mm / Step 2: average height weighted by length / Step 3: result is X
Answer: 39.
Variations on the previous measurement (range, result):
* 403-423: 29.1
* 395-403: 39.2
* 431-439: 32.6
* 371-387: 39.9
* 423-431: 26.5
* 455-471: 41.2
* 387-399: 40.2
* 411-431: 26.2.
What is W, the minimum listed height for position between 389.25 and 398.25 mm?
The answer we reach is 41.25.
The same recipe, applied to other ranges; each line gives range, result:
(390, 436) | 23.26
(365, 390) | 35.73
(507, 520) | 37.6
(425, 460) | 25.91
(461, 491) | 37.64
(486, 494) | 39.46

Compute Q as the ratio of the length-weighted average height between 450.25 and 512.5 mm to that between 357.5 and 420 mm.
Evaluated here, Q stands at 1.1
